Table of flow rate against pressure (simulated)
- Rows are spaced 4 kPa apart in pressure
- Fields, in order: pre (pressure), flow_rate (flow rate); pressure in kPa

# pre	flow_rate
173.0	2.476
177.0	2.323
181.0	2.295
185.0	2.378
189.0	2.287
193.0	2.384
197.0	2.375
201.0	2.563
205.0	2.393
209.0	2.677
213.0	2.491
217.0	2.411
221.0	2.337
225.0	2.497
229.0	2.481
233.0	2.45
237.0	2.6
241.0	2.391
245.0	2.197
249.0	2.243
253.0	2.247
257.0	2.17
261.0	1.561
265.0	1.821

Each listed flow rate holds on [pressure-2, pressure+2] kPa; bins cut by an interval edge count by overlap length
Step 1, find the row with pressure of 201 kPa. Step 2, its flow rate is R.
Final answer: 2.563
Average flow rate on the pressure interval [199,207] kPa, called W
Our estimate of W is 2.48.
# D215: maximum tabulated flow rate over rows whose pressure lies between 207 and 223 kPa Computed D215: 2.677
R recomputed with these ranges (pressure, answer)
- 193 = 2.384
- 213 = 2.491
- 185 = 2.378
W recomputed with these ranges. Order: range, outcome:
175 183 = 2.31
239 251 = 2.28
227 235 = 2.47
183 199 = 2.36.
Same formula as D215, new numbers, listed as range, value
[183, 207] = 2.563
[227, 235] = 2.481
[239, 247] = 2.391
